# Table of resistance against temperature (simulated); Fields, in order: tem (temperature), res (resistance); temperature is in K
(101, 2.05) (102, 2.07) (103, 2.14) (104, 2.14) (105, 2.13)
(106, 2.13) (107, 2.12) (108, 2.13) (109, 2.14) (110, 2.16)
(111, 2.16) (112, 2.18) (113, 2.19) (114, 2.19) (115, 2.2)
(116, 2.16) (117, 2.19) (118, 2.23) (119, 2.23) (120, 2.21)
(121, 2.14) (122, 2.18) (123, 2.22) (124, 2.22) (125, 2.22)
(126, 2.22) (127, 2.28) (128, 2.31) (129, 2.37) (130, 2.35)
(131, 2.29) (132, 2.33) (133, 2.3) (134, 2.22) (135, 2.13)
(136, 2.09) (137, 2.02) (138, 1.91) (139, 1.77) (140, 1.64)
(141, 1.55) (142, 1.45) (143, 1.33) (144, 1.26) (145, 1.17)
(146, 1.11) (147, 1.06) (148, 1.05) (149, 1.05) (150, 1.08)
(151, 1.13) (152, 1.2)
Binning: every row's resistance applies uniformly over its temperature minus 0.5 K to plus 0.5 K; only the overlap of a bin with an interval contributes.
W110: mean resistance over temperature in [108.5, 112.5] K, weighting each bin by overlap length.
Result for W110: 2.16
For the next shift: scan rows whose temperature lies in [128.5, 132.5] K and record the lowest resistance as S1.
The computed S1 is 2.29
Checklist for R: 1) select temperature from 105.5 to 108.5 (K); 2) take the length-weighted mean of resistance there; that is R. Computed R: 2.13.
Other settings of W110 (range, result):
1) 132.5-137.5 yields 2.15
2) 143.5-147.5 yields 1.15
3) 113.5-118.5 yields 2.19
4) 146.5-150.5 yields 1.06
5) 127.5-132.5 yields 2.33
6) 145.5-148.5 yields 1.07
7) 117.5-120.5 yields 2.22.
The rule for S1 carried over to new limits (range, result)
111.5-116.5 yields 2.16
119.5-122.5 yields 2.14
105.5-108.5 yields 2.12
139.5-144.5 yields 1.26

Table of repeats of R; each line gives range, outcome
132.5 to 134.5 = 2.26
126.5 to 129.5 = 2.32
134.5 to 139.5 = 1.98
